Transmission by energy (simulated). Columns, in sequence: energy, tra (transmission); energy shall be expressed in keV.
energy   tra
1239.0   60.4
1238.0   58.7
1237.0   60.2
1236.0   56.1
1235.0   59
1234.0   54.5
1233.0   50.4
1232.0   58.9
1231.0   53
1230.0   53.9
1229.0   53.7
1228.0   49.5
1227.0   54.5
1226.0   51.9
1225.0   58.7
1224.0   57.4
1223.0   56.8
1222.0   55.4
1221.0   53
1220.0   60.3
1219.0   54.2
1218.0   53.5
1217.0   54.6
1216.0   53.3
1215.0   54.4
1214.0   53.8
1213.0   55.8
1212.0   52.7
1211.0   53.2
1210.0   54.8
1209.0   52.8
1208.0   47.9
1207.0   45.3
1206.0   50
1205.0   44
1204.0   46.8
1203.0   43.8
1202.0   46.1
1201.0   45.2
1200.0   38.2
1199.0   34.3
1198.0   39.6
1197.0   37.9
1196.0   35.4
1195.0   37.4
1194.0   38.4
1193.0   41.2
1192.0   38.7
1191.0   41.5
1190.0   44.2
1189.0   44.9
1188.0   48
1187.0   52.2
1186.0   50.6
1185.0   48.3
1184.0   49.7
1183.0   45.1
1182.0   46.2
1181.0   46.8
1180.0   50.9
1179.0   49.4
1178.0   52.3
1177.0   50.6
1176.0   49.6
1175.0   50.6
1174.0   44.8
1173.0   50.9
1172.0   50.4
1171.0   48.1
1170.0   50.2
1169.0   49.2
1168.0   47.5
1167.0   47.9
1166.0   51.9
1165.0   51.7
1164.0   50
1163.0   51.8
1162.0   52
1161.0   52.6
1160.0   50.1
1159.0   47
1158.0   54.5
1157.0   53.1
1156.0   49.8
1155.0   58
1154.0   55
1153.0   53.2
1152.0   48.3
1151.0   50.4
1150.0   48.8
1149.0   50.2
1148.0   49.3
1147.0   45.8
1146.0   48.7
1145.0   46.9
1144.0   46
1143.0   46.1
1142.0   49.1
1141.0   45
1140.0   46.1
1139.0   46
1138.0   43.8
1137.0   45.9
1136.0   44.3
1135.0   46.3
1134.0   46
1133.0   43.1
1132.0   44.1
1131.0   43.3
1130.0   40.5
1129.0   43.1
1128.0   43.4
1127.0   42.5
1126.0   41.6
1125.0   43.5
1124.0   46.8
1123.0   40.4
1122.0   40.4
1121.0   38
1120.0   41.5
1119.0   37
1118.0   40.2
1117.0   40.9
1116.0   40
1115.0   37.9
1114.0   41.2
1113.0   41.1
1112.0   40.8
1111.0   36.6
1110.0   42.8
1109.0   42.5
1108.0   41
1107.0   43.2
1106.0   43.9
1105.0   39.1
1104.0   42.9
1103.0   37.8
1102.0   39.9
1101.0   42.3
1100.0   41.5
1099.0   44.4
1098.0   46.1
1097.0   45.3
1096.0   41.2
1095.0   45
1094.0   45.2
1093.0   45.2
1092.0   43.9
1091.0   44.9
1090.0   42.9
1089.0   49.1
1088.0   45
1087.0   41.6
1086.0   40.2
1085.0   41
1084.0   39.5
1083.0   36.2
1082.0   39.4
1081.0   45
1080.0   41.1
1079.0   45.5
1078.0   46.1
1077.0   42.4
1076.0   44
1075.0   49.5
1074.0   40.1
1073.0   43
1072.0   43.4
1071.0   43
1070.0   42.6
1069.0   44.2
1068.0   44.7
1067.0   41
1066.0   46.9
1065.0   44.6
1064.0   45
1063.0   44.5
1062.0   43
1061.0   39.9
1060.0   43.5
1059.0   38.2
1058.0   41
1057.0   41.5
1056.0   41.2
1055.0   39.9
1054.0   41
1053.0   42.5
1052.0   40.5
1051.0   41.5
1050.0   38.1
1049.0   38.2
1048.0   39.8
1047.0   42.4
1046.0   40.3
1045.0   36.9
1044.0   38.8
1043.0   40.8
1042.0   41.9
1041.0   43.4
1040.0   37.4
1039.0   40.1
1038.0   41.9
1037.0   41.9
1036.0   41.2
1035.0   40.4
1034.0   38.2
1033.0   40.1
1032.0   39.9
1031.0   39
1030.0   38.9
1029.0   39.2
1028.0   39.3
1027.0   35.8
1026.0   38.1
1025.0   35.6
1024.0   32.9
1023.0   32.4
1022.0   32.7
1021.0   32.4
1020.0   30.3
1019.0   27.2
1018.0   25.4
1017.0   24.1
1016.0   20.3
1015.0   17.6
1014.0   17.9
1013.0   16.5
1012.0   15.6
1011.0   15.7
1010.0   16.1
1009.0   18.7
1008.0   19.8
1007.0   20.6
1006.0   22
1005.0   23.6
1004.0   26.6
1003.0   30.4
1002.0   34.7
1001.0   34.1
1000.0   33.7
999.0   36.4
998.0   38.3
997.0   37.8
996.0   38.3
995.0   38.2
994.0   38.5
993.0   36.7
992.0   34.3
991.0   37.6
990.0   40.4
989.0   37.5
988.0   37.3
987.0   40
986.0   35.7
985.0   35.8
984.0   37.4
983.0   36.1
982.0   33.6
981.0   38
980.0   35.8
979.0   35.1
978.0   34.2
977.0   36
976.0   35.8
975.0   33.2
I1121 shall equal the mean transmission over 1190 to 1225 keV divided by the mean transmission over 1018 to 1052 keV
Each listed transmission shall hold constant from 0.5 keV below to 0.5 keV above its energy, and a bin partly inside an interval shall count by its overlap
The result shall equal 1.26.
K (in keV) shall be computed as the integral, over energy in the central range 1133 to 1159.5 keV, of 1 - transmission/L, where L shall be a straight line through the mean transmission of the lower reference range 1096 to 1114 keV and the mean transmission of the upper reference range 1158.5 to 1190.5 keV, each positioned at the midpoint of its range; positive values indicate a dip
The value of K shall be -1.3 keV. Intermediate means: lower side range 41.8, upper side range 49.2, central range 48.5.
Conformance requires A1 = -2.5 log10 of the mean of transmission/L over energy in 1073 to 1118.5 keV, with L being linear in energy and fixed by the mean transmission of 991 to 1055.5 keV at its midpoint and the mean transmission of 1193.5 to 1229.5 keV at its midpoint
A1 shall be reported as -0.07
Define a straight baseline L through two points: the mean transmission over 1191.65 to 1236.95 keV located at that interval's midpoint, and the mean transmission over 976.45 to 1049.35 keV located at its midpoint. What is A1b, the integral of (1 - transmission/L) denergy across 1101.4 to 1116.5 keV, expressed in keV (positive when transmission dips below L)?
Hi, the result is 0.3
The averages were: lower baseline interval 33.7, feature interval 40.7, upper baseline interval 49.9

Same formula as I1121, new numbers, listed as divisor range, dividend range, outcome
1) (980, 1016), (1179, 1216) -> 1.51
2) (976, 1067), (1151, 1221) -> 1.38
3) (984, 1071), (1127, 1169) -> 1.35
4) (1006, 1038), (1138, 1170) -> 1.66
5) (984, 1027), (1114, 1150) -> 1.46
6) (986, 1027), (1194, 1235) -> 1.68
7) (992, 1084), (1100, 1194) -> 1.26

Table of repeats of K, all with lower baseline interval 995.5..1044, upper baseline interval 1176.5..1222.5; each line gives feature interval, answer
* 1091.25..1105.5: -1.5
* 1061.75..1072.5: -2.4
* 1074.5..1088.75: -2.1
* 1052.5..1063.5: -2.0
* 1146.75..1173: -3.9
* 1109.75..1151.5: -2.1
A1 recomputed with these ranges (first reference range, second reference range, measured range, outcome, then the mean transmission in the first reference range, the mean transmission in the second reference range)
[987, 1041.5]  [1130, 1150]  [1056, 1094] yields -0.11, 32.3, 46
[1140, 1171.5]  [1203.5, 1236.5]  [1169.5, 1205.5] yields 0.14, 49.9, 53.5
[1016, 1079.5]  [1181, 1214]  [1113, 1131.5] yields 0.03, 39.7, 45.5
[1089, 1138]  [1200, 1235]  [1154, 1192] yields -0.03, 42.4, 52.4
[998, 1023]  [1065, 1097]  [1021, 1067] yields -0.19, 25.1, 43.4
